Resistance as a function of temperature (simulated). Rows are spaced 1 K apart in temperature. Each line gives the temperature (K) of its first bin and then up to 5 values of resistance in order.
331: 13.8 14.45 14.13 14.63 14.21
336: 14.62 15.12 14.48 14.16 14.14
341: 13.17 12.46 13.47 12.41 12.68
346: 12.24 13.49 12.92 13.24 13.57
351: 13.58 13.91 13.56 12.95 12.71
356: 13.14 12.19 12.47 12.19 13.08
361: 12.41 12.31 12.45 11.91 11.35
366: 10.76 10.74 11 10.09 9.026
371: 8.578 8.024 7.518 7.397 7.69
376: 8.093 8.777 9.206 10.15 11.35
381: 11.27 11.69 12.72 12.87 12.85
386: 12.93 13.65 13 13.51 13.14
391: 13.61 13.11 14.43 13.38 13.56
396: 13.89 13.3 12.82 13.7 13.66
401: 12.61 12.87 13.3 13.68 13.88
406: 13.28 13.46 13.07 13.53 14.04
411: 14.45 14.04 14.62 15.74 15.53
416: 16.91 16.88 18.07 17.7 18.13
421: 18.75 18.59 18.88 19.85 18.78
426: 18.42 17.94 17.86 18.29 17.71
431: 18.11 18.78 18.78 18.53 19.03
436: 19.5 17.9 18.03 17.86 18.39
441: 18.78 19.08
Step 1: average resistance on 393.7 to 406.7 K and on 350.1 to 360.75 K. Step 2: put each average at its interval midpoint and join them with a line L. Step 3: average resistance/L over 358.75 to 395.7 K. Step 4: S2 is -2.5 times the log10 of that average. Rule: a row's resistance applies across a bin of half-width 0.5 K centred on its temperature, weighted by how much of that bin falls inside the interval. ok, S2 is 0.162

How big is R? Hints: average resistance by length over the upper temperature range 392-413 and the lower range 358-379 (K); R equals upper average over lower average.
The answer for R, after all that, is 1.3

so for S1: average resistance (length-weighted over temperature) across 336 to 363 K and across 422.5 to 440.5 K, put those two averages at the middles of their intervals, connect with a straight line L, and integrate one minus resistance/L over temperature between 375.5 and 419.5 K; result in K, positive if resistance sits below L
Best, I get 8.0 K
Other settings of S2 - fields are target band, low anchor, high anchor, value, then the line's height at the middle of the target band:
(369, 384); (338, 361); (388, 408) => 0.36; 13.3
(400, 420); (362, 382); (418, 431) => 0.10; 16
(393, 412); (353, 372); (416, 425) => 0.20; 16.2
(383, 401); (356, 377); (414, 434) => 0.04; 13.8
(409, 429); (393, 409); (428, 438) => -0.05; 16.2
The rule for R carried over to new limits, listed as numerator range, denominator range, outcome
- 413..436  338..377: 1.53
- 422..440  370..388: 1.79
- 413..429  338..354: 1.34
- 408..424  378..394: 1.30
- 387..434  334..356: 1.15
